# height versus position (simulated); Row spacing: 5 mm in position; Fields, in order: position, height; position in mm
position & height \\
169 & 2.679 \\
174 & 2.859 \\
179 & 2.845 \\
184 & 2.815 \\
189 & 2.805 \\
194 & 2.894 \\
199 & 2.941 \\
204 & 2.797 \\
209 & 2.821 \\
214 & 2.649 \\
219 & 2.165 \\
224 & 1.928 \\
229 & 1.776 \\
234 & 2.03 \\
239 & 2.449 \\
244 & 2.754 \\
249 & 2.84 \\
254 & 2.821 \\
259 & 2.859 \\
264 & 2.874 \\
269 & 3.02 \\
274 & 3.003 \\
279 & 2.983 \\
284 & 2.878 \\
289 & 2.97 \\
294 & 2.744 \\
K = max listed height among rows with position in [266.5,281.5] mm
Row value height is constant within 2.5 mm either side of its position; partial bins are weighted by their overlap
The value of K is 3.02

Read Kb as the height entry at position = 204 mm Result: 2.797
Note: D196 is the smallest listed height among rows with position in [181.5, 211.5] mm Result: 2.797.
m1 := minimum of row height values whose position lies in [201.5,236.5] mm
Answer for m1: 1.776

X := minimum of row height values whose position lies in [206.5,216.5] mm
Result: 2.649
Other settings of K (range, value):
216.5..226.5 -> 2.165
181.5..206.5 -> 2.941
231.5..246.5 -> 2.754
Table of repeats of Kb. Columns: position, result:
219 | 2.165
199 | 2.941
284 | 2.878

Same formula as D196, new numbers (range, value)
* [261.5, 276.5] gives 2.874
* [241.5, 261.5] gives 2.754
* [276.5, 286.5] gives 2.878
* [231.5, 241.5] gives 2.03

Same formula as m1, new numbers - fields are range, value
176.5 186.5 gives 2.815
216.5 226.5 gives 1.928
